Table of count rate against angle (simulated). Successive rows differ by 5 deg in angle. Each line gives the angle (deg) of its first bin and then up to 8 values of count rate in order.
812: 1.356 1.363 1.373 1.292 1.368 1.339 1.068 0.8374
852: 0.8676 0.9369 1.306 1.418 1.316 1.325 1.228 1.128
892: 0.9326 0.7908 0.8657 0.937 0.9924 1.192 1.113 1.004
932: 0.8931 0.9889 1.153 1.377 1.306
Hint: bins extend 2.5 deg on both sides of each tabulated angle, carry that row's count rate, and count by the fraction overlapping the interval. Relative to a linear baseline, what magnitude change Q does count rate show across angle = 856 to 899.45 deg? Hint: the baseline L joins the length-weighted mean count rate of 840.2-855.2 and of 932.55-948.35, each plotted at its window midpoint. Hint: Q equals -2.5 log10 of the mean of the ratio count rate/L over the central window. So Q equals -0.18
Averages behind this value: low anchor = 0.918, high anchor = 1.12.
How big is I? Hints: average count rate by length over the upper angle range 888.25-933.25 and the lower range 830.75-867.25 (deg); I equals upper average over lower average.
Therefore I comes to 0.87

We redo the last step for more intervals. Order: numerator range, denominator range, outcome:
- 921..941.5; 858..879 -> 0.77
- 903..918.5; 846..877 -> 0.89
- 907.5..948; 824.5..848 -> 0.89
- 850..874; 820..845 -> 0.92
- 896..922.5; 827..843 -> 0.77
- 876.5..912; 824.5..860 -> 0.92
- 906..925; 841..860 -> 1.15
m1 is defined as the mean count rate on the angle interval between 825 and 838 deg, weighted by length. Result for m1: 1.33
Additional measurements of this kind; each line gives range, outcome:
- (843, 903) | 1.08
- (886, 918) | 0.96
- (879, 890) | 1.17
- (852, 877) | 1.21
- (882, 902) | 0.975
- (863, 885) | 1.32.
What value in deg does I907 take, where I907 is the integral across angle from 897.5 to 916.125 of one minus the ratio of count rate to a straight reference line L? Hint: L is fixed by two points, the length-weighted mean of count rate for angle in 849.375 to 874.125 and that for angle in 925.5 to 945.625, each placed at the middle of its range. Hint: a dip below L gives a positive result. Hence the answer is 2.5 deg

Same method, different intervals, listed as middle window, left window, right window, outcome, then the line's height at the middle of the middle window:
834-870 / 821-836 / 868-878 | 5.9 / 1.34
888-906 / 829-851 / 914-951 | 3.7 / 1.12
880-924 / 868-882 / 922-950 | 7.1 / 1.22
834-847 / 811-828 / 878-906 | 1.2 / 1.25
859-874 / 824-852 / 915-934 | -2.8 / 1.12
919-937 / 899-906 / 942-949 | 1.8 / 1.13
